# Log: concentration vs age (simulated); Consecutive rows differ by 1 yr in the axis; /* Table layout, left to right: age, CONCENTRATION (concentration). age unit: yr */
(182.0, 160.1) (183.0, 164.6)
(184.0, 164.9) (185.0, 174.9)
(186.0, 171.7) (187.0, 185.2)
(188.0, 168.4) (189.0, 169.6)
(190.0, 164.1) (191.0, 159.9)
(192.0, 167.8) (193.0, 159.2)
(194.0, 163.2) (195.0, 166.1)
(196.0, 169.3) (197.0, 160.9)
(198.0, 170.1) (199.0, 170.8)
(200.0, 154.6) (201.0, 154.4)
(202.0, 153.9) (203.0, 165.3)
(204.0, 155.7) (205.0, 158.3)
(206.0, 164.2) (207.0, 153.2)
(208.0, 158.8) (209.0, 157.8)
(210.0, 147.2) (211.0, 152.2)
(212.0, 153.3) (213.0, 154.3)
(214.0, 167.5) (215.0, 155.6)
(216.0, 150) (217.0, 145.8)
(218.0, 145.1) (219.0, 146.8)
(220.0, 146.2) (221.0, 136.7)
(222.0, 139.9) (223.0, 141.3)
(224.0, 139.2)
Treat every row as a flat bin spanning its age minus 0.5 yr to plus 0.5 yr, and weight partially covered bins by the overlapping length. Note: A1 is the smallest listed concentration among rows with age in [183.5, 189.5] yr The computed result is 164.9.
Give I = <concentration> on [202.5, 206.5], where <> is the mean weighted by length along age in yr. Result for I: 161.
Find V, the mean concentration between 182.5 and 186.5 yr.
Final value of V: 169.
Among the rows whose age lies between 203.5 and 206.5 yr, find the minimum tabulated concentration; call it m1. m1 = 155.7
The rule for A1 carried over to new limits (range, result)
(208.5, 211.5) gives 147.2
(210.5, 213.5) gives 152.2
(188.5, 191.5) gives 159.9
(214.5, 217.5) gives 145.8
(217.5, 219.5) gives 145.1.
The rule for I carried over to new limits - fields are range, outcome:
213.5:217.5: 155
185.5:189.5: 174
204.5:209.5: 158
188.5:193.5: 164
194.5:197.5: 165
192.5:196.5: 164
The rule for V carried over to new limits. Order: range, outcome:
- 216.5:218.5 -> 145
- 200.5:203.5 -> 158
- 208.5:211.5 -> 152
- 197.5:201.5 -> 162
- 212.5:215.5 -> 159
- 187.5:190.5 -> 167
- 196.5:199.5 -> 167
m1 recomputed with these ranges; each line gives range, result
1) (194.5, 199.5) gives 160.9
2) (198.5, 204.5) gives 153.9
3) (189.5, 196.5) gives 159.2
